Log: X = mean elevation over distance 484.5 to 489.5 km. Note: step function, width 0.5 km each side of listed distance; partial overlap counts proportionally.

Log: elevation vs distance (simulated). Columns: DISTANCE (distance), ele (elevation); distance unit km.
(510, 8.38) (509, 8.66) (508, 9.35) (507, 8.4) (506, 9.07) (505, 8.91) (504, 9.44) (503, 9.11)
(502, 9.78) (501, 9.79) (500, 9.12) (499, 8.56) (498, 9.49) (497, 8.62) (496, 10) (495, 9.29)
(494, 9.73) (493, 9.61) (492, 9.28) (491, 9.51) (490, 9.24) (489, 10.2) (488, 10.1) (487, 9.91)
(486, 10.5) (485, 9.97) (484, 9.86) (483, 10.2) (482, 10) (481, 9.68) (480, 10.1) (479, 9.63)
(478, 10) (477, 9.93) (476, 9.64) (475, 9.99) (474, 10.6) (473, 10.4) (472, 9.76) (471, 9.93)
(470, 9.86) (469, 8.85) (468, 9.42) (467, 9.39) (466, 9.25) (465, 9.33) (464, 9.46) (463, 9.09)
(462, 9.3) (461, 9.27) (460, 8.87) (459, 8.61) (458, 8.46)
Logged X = 10.1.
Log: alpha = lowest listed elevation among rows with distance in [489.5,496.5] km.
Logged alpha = 9.24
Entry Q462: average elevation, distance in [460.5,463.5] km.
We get 9.22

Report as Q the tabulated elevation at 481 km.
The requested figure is 9.68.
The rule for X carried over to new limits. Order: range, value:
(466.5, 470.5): 9.38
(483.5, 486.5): 10.1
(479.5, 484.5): 9.97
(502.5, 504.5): 9.27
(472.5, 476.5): 10.2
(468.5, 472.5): 9.6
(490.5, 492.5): 9.39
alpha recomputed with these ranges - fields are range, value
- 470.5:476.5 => 9.64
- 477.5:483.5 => 9.63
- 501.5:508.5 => 8.4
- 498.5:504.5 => 8.56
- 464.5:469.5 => 8.85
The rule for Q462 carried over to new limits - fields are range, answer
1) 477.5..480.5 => 9.91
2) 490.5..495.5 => 9.48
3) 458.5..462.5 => 9.01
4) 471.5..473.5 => 10.1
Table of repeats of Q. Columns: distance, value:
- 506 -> 9.07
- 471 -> 9.93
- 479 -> 9.63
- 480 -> 10.1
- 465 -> 9.33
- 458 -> 8.46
